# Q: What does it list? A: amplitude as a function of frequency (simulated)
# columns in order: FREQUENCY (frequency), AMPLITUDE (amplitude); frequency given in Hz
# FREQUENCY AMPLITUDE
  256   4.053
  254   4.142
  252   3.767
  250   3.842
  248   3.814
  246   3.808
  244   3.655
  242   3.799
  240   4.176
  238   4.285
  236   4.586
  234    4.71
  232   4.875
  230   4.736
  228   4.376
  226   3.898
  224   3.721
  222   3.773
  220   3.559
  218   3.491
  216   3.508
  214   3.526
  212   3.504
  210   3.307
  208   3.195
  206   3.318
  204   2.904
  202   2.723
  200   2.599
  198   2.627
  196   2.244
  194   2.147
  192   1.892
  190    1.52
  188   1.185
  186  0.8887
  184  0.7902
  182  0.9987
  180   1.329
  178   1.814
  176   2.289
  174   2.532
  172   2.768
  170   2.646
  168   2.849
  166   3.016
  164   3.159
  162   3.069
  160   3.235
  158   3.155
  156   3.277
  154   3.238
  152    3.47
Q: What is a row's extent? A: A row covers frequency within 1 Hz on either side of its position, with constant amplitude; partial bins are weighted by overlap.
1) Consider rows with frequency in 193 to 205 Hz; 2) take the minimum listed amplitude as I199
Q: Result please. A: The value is 2.147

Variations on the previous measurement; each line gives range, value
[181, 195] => 0.7902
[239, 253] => 3.655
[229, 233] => 4.736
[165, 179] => 1.814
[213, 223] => 3.491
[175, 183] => 0.9987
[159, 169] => 2.849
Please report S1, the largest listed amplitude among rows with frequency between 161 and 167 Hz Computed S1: 3.159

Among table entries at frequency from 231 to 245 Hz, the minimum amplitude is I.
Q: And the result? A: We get 3.655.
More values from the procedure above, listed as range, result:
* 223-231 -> 3.721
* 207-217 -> 3.195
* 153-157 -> 3.238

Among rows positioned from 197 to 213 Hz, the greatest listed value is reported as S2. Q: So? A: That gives 3.504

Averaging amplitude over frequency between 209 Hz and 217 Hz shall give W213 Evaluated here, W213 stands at 3.46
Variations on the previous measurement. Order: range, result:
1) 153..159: 3.22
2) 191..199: 2.23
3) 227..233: 4.66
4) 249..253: 3.8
